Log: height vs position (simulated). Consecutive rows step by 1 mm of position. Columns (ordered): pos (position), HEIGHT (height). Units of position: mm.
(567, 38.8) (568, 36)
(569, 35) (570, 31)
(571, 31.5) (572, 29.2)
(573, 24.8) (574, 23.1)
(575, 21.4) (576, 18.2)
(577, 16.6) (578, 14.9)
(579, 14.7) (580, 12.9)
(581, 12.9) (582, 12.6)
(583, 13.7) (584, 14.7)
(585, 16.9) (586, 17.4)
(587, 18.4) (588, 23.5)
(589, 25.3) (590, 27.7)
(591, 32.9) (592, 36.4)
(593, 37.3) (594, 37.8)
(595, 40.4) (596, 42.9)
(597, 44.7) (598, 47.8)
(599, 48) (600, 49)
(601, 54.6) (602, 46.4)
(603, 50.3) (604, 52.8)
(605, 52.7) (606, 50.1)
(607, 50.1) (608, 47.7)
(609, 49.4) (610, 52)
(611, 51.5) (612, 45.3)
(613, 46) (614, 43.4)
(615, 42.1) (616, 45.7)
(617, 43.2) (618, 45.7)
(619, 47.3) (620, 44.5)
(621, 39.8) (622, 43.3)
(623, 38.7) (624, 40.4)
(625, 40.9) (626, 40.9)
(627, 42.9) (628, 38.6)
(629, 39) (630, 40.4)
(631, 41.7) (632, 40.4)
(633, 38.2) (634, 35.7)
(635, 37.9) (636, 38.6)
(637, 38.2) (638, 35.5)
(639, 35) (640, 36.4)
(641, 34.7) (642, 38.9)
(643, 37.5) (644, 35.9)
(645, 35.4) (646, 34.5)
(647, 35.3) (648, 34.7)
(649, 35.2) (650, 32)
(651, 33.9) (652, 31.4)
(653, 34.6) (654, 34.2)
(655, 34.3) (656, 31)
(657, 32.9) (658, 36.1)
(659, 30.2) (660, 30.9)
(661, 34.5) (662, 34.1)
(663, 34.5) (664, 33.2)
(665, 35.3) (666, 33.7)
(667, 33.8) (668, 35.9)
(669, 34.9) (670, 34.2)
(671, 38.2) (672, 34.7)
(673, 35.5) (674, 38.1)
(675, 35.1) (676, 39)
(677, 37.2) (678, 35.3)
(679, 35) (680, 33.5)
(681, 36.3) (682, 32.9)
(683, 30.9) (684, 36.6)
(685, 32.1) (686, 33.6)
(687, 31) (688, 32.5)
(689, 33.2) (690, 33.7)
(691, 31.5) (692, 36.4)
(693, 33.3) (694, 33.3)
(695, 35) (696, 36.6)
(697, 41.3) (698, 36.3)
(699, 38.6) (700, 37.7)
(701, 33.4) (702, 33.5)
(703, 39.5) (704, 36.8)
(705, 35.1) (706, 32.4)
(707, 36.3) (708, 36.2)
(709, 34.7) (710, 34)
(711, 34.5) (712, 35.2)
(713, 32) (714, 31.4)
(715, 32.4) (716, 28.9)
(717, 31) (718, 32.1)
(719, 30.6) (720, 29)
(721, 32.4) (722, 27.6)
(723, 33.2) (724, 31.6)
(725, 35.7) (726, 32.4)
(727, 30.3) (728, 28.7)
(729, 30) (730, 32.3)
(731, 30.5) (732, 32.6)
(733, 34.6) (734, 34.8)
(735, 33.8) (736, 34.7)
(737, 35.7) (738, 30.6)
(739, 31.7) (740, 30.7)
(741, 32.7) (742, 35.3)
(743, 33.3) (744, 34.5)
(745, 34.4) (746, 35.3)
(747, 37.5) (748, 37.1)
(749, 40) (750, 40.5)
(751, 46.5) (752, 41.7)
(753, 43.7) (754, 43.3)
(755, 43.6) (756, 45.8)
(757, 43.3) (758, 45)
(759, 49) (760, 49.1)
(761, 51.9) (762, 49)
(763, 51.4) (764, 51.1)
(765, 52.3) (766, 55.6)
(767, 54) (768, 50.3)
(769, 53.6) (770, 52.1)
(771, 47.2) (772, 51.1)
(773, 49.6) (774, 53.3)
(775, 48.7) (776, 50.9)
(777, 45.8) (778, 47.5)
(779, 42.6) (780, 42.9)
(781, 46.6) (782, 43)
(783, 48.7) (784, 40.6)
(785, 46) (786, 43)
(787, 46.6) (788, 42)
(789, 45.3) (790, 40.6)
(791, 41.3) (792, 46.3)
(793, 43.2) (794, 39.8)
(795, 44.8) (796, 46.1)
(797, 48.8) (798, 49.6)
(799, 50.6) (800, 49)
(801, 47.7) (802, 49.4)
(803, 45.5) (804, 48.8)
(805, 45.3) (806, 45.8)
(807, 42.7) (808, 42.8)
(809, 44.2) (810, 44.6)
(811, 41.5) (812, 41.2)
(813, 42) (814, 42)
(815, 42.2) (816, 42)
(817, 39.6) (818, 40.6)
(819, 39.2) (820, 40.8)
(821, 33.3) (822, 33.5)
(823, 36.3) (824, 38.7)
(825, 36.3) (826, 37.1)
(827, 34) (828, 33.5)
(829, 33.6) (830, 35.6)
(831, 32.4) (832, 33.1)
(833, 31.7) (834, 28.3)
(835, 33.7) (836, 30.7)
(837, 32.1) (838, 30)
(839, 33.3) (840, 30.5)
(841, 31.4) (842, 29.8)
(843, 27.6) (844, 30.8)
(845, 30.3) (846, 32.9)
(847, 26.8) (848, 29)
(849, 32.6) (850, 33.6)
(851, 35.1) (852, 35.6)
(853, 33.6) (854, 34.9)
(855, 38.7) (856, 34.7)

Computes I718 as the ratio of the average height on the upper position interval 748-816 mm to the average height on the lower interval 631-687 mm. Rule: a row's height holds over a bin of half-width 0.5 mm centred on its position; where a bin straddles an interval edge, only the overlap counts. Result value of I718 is 1.32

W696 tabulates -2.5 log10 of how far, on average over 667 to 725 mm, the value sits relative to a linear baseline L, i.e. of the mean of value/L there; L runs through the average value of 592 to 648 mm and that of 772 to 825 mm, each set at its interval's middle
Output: 0.25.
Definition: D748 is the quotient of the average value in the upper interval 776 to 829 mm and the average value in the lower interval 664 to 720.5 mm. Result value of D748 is 1.24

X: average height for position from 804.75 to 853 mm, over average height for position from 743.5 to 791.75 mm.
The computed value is 0.8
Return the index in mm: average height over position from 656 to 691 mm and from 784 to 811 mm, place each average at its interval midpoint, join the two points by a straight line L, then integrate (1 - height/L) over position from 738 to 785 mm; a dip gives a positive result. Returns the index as -2.7 mm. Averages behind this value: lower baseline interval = 34.3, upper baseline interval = 45.2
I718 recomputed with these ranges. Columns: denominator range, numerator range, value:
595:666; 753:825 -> 1.12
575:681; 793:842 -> 1.09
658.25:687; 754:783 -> 1.41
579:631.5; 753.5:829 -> 1.16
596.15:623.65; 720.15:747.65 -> 0.70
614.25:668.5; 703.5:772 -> 1.02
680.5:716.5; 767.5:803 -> 1.36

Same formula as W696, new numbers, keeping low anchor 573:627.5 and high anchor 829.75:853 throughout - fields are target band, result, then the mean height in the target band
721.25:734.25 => 0.07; 31.8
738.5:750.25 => -0.05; 35.1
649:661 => 0.07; 33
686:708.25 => -0.02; 35.1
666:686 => -0.01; 35.1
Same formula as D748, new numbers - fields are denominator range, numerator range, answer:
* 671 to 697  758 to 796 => 1.37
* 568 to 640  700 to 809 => 1.12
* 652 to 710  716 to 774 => 1.14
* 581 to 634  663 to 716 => 0.88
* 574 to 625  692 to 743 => 0.92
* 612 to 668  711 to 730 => 0.84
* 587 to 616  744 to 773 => 1.06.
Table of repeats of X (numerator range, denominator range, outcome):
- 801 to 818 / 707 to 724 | 1.35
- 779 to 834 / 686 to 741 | 1.25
